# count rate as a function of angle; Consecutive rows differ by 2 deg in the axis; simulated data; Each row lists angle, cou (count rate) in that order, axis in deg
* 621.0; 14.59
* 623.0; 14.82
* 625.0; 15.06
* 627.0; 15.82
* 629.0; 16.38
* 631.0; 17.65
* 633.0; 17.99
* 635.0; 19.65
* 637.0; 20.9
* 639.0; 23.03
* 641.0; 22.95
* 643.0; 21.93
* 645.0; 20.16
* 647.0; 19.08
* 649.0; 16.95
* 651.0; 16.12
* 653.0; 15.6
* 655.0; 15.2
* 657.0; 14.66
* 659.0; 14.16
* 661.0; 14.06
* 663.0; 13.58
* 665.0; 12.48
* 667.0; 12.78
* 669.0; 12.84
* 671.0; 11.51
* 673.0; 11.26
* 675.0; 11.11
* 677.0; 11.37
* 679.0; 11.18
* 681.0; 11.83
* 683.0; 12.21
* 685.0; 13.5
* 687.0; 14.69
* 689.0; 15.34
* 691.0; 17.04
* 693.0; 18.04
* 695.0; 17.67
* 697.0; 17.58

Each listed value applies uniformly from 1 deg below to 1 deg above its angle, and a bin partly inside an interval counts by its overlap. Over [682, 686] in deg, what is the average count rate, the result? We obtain 12.9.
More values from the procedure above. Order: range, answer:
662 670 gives 12.9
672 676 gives 11.2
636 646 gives 21.8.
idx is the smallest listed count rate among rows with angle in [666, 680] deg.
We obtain 11.11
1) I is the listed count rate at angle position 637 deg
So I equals 20.9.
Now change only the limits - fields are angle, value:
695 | 17.67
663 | 13.58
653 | 15.6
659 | 14.16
